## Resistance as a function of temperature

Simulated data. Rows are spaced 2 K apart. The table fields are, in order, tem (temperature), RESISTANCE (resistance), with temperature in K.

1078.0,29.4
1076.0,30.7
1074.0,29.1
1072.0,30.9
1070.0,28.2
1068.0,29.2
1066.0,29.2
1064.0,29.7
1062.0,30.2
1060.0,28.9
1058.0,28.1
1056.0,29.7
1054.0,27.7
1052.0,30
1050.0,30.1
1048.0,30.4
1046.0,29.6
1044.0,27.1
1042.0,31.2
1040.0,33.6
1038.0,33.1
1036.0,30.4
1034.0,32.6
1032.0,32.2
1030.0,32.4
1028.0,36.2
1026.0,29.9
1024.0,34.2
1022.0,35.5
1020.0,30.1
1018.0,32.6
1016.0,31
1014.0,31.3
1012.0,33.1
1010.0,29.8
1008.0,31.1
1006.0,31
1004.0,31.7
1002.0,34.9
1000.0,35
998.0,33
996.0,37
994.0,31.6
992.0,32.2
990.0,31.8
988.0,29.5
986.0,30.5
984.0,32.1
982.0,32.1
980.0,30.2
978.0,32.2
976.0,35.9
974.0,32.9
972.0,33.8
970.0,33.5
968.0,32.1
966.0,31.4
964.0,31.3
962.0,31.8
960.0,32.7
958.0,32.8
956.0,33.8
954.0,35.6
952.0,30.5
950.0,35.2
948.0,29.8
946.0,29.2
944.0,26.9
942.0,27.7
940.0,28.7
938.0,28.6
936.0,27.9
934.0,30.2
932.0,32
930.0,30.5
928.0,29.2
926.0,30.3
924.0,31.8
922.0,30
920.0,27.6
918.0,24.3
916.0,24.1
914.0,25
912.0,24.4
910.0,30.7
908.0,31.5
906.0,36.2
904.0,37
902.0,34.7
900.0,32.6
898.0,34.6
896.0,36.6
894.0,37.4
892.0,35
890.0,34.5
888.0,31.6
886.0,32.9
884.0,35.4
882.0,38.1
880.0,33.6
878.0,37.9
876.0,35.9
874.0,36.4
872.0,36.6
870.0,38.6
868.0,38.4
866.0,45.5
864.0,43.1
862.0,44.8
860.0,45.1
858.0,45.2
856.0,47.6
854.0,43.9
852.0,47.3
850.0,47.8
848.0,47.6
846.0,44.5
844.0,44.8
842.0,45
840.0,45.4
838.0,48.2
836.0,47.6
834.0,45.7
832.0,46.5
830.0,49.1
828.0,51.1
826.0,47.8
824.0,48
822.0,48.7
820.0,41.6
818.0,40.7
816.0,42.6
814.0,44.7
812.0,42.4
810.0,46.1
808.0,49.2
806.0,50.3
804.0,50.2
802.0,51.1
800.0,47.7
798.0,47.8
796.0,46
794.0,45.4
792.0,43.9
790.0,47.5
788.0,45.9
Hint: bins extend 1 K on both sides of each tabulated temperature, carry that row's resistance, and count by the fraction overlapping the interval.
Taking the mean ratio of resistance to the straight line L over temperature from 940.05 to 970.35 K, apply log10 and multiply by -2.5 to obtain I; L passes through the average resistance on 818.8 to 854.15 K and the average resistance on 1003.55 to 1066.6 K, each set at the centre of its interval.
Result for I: 0.18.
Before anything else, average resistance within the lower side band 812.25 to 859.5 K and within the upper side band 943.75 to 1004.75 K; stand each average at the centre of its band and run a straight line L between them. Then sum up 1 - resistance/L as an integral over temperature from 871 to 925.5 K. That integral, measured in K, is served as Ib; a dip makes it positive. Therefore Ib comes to 9.8 K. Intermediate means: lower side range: 46.1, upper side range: 32.4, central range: 32.8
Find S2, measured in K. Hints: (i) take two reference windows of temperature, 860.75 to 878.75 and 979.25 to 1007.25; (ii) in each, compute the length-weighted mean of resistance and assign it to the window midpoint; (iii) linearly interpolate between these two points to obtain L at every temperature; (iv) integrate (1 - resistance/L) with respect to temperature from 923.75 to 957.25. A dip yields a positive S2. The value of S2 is 4.8 K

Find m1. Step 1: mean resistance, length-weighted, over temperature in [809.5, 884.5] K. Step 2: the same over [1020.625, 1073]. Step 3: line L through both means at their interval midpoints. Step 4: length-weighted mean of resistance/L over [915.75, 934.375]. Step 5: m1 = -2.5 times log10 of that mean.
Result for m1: 0.31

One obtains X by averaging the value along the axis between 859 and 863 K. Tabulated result 45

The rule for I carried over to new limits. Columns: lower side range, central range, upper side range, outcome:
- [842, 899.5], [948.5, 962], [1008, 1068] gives 0.07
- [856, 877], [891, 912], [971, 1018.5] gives 0.14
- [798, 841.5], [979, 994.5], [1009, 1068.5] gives 0.12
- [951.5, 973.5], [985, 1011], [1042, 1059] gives -0.03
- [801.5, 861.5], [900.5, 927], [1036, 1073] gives 0.33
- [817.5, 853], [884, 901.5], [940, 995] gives 0.17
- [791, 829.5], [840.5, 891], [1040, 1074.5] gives 0.05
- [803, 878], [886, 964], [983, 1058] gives 0.23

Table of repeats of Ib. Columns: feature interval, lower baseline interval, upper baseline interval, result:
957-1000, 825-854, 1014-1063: 4.07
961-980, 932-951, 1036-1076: -1.96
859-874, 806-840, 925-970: -0.15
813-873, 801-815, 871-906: -4.06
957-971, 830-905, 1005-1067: 1.17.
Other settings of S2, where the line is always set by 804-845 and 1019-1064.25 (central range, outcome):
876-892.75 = 2.9 K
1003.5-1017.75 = 0.8 K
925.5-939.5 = 3.2 K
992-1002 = 0.0 K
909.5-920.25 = 3.8 K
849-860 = -0.5 K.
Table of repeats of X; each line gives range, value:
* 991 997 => 33.6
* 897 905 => 34.7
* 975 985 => 32.5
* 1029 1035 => 32.4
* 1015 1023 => 32.3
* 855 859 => 46.4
